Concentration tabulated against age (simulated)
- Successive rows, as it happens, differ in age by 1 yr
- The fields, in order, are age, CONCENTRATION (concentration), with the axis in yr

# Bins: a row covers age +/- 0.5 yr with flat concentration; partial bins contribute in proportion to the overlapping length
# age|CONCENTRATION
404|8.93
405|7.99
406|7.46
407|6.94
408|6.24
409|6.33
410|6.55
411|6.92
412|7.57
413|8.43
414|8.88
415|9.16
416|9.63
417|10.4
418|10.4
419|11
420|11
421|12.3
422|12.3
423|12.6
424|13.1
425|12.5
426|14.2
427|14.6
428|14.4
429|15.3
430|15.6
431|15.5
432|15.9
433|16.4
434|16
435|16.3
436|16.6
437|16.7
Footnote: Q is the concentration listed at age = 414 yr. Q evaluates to 8.88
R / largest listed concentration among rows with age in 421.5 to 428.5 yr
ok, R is 14.6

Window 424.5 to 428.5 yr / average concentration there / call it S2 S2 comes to 13.9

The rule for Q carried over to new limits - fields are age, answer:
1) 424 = 13.1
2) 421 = 12.3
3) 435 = 16.3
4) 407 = 6.94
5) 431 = 15.5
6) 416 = 9.63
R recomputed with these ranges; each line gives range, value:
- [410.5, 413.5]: 8.43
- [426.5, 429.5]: 15.3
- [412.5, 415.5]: 9.16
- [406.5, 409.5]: 6.94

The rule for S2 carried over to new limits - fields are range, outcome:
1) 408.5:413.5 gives 7.16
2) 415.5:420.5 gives 10.5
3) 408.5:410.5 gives 6.44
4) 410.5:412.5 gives 7.25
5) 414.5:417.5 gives 9.73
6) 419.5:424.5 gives 12.3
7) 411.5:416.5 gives 8.73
